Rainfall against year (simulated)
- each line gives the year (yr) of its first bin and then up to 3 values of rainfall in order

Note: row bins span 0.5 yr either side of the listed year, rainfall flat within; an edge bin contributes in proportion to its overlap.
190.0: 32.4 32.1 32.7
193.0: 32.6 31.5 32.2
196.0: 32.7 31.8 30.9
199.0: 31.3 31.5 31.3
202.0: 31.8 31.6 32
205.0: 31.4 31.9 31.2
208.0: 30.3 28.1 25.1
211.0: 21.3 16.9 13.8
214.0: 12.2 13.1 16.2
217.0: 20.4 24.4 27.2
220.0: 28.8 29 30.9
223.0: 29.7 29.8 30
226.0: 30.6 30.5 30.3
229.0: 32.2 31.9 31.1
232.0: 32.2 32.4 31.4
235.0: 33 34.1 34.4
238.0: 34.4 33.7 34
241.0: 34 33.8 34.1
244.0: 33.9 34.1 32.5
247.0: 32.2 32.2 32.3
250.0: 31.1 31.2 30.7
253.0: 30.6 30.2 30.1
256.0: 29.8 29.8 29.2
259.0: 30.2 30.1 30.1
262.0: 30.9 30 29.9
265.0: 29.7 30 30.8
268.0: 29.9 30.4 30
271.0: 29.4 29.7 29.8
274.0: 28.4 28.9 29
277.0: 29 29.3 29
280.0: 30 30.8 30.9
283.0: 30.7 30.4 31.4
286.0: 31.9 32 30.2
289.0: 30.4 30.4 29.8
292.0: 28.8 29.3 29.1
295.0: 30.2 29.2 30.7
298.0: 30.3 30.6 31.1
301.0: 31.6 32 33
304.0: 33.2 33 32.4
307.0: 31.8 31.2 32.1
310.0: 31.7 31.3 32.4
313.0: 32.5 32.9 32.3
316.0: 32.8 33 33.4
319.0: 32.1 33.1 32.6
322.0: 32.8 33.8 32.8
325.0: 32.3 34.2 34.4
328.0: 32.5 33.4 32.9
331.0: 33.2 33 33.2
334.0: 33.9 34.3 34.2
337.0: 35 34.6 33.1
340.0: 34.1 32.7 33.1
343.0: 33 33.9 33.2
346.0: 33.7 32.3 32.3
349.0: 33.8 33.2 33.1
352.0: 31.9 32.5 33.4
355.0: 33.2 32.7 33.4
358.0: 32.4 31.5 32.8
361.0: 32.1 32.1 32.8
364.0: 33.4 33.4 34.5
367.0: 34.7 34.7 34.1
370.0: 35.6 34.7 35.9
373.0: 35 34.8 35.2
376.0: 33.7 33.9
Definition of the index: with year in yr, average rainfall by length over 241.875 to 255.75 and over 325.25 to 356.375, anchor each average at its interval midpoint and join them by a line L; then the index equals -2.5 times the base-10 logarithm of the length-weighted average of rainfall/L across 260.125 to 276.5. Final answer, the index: 0.09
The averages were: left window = 32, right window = 33.3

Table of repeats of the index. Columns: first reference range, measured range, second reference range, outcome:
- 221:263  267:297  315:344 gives 0.085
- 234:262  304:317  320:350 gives 0.024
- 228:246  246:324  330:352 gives 0.079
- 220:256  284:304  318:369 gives 0.066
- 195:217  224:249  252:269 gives -0.144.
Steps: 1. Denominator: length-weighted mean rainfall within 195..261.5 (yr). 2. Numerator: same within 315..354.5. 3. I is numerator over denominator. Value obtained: 1.12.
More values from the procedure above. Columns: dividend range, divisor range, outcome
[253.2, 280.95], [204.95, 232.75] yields 1.13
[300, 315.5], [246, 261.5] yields 1.05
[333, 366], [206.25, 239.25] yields 1.20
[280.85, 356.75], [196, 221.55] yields 1.23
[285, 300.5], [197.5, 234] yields 1.10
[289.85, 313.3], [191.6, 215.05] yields 1.11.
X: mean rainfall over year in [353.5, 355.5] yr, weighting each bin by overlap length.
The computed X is 33.3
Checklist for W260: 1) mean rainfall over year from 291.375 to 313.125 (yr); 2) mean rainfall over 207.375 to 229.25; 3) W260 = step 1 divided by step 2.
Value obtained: 1.2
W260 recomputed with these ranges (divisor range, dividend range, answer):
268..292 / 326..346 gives 1.12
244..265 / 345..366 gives 1.06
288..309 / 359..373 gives 1.10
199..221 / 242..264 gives 1.23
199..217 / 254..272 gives 1.19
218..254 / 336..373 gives 1.05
